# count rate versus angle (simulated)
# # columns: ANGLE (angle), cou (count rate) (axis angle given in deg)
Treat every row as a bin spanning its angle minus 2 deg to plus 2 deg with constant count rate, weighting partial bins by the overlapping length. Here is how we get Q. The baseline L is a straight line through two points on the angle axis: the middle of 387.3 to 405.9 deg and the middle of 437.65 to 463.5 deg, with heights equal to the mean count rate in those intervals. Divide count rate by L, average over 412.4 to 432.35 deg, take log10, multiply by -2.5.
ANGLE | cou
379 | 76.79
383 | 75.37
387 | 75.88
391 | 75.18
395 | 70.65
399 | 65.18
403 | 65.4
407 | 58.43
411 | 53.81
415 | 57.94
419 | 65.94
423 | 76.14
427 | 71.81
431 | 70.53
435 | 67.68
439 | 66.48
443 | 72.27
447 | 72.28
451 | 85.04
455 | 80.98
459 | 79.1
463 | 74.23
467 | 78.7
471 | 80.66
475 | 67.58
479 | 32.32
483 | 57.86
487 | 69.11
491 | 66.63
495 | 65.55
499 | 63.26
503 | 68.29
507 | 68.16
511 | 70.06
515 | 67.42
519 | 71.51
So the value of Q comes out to 0.07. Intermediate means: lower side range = 69.2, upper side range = 76.1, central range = 68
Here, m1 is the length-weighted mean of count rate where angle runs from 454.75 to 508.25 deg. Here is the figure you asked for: 67.6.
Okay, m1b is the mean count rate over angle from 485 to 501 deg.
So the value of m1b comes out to 66.1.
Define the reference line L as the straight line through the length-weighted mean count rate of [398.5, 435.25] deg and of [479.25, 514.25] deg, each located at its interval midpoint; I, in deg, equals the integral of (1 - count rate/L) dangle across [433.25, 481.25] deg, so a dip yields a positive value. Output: -4.86 deg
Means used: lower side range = 65.2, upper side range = 64.5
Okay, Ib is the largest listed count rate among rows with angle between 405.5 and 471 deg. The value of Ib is 85.04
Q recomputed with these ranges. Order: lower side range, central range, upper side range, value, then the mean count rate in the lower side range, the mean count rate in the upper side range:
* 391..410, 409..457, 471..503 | -0.10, 65.4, 62.1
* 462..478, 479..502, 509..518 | 0.15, 72.7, 69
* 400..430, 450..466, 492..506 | -0.21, 64.5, 65.9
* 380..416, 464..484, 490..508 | 0.04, 67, 66.3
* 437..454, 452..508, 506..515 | 0.05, 74.4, 68.8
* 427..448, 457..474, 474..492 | -0.24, 69.9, 57.8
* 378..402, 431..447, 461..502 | -0.01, 72.7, 65.7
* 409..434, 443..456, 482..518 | -0.18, 66.1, 66.6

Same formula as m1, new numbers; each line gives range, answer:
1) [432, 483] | 70.9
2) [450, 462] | 80.8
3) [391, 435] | 66.1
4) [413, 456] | 71.3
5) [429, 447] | 69.6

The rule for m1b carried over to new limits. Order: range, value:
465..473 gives 79.7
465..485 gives 63.4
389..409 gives 67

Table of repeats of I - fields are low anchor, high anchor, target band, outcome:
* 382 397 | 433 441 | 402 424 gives 2.6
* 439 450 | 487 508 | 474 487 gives 2.7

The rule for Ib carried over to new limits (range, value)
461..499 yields 80.66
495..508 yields 68.29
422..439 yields 76.14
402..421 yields 65.94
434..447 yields 72.28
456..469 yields 79.1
